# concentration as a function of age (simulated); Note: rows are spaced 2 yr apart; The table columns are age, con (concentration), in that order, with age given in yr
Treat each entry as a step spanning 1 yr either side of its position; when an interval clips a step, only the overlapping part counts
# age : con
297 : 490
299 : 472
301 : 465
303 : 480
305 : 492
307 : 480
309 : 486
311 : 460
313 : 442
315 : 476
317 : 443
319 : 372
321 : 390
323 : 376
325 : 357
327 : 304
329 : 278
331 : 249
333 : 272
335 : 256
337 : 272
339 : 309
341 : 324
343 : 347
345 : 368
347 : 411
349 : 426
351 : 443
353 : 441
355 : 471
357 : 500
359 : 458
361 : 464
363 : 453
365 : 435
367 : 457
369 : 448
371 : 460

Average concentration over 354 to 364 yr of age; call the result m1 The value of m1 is 469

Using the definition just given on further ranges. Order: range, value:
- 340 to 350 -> 375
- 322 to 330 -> 329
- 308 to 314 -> 463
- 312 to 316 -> 459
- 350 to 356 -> 452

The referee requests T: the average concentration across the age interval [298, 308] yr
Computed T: 478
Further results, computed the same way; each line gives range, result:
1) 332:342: 287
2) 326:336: 272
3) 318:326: 374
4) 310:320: 439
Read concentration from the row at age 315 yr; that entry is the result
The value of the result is 476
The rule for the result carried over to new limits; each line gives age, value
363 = 453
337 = 272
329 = 278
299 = 472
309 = 486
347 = 411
